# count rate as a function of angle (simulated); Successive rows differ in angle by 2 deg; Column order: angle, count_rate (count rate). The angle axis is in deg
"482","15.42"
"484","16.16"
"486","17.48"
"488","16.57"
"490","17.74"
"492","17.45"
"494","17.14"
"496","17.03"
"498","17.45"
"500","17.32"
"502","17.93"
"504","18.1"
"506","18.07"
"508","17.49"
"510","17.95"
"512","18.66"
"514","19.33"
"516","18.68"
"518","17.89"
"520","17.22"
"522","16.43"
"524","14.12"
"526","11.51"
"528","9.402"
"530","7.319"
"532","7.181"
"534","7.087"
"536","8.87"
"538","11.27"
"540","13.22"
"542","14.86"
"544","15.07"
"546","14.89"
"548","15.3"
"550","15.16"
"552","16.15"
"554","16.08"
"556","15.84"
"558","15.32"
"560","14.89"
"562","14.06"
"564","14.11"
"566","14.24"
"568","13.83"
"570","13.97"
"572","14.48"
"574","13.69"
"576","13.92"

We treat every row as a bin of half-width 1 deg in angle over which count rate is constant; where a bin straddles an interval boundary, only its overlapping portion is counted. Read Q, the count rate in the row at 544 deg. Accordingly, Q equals 15.07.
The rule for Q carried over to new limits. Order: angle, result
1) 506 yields 18.07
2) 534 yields 7.087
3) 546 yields 14.89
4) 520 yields 17.22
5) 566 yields 14.24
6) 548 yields 15.3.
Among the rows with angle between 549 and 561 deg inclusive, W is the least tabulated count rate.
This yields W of 14.89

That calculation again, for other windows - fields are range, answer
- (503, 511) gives 17.49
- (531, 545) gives 7.087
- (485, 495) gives 16.57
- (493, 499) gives 17.03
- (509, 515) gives 17.95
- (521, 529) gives 9.402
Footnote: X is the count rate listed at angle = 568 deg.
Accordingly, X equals 13.83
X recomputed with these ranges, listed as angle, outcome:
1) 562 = 14.06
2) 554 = 16.08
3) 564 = 14.11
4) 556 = 15.84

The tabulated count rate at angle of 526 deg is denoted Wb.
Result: 11.51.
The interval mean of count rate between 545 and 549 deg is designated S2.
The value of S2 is 15.1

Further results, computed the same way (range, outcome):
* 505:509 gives 17.8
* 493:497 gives 17.1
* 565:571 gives 14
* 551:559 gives 15.8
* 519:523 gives 16.8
